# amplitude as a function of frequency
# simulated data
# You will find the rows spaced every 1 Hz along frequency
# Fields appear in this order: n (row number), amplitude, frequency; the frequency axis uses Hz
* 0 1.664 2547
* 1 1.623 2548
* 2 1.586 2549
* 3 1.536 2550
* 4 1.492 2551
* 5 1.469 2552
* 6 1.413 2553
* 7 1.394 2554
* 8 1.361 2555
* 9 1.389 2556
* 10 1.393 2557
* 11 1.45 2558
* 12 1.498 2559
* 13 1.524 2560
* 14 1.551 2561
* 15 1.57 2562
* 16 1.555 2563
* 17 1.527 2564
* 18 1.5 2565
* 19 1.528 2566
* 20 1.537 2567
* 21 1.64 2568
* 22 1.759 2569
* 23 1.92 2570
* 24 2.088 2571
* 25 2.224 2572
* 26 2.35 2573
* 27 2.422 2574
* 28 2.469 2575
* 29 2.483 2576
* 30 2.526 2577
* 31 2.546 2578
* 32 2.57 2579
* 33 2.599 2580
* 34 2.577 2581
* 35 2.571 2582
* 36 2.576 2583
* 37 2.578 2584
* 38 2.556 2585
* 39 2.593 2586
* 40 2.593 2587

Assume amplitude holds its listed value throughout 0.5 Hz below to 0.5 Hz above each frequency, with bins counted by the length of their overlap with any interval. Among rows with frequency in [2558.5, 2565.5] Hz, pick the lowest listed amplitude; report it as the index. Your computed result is 1.498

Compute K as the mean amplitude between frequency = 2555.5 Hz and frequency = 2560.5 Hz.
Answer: 1.45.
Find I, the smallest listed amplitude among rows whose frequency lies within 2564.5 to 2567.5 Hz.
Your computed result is 1.5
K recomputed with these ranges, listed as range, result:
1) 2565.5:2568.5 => 1.57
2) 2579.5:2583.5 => 2.58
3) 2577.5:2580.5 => 2.57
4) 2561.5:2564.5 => 1.55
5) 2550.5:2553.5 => 1.46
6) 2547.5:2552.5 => 1.54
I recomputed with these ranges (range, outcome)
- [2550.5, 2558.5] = 1.361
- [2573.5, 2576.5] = 2.422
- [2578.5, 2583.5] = 2.57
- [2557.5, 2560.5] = 1.45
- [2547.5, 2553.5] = 1.413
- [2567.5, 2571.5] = 1.64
